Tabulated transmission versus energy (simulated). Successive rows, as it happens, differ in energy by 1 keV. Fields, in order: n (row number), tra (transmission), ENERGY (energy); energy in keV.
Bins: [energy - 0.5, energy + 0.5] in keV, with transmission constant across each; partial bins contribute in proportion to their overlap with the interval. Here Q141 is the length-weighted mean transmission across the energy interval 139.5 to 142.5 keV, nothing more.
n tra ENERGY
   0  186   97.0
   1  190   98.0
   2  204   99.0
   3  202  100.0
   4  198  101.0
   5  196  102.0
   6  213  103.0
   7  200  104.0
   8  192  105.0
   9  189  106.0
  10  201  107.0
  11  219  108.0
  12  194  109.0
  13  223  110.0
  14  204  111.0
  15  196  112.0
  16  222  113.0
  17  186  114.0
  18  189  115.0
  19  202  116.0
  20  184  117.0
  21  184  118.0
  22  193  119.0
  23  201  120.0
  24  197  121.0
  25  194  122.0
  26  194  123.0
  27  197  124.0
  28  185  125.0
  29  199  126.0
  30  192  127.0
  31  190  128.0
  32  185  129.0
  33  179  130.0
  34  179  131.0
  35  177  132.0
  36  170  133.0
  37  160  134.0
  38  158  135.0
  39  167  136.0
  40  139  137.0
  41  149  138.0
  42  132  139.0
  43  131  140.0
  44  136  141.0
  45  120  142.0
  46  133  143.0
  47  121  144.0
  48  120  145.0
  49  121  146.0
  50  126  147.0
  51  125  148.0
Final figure 129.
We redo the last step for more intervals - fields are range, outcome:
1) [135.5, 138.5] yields 152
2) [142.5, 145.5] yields 125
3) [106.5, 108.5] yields 210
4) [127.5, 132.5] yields 182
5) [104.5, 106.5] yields 190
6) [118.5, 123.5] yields 196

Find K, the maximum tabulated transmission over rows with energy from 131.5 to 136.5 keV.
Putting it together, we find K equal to 177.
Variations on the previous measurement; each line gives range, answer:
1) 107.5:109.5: 219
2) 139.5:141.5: 136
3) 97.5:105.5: 213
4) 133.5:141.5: 167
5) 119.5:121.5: 201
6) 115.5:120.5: 202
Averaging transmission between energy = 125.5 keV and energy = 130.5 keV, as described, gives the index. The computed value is 189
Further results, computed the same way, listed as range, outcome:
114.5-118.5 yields 190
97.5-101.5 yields 198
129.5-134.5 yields 173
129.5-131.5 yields 179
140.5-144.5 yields 128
